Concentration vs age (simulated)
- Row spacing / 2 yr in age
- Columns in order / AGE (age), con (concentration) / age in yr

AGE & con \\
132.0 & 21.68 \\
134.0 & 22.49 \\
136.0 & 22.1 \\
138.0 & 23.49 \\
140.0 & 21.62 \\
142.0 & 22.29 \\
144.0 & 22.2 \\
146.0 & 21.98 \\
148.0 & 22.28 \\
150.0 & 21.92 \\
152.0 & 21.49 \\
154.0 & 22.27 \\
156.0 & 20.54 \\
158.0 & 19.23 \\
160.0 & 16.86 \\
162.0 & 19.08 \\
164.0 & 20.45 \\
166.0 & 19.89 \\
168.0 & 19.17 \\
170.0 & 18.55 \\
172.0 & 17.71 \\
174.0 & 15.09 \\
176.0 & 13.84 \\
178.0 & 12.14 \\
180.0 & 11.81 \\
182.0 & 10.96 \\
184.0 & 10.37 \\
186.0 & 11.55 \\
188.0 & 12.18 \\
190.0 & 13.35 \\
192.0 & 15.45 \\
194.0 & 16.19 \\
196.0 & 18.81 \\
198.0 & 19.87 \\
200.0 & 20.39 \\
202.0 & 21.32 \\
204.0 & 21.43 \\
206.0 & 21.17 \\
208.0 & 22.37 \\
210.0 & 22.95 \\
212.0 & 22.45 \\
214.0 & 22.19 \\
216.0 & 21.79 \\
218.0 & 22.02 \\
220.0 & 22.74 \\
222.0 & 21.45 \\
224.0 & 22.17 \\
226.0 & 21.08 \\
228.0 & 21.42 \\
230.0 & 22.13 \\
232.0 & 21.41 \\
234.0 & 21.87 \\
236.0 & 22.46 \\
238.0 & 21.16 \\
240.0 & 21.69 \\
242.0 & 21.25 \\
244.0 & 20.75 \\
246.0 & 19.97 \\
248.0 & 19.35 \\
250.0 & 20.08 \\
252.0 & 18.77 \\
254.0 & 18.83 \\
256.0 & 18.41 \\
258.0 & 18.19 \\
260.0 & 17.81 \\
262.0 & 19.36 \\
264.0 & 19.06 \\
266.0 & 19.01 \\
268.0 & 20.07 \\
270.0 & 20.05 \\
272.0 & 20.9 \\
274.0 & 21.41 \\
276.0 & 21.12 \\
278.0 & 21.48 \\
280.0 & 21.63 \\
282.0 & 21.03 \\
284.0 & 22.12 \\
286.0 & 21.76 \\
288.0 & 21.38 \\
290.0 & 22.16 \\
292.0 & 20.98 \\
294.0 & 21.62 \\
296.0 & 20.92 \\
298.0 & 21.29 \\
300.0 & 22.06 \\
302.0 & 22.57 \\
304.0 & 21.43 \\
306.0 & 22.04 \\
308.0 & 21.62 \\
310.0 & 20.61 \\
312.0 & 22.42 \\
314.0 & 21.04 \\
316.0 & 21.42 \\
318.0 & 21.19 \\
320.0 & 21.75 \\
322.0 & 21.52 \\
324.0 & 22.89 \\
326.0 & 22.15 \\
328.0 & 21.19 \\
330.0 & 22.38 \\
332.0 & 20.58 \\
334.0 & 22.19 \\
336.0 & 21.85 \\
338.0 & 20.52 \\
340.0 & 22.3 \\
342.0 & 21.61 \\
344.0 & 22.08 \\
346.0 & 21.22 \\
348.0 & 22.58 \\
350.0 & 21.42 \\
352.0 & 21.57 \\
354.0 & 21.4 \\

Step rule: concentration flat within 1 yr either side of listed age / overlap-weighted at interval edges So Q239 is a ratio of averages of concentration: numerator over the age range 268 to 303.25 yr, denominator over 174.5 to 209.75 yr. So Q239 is 1.32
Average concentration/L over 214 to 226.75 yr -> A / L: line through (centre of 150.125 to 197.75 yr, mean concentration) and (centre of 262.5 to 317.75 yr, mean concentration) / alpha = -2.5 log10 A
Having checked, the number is -0.19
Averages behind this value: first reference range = 16.5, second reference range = 21.2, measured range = 21.9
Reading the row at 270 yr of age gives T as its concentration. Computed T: 20.05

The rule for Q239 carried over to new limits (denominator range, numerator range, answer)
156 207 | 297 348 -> 1.30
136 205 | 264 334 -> 1.18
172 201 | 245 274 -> 1.33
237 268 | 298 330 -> 1.11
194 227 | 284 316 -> 1.01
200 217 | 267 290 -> 0.97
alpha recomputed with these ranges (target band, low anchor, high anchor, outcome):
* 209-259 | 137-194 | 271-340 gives -0.08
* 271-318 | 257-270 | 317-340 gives -0.06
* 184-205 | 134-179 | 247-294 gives 0.19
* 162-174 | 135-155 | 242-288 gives 0.16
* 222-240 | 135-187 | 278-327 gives -0.09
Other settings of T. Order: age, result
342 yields 21.61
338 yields 20.52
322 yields 21.52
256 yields 18.41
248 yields 19.35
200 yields 20.39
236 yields 22.46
